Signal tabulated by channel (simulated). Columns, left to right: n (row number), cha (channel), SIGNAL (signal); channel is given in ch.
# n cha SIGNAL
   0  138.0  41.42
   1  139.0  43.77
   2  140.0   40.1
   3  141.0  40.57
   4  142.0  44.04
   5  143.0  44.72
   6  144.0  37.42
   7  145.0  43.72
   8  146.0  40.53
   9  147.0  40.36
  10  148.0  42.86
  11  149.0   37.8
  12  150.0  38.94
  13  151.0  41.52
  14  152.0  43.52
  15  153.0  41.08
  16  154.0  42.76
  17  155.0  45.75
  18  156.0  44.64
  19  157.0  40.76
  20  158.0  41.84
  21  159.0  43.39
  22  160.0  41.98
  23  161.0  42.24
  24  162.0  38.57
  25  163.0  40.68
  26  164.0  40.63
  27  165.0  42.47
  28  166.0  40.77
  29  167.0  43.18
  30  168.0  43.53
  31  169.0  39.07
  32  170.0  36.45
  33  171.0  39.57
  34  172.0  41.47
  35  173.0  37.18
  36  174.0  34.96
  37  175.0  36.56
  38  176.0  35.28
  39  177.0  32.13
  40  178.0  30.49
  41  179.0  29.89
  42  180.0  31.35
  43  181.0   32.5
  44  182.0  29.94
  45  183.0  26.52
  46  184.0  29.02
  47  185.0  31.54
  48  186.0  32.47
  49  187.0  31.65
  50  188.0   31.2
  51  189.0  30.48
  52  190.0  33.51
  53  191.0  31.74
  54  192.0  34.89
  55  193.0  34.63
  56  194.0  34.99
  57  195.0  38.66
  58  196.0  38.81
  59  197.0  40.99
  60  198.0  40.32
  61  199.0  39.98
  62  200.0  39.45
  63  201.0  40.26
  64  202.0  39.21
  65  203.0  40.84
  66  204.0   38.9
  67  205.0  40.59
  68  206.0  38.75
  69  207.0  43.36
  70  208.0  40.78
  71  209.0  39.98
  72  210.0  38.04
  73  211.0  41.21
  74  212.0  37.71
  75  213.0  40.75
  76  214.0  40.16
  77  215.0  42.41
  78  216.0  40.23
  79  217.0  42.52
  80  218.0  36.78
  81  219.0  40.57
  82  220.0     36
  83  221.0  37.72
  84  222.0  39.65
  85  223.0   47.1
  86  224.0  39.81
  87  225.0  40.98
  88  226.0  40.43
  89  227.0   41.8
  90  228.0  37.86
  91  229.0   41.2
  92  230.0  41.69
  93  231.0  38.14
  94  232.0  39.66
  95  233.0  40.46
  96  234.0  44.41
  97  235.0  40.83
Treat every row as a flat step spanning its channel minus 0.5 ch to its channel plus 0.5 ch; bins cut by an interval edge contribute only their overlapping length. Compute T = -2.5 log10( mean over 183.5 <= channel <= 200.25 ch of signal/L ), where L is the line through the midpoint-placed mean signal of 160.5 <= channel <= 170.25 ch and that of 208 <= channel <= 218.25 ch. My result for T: 0.16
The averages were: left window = 40.9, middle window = 34.9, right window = 40.1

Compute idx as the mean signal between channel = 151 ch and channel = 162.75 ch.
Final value 42.3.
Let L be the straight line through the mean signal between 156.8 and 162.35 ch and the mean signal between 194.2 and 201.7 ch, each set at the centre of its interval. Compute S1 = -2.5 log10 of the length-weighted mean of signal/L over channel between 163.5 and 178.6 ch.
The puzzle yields 0.08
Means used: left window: 41.6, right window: 39.6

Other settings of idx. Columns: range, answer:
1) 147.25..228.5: 38.4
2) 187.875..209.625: 37.9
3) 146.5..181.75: 39.3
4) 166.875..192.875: 34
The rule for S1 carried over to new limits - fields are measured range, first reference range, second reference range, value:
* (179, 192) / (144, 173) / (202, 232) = 0.294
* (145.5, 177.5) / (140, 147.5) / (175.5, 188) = -0.108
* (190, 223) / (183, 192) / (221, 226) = -0.075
